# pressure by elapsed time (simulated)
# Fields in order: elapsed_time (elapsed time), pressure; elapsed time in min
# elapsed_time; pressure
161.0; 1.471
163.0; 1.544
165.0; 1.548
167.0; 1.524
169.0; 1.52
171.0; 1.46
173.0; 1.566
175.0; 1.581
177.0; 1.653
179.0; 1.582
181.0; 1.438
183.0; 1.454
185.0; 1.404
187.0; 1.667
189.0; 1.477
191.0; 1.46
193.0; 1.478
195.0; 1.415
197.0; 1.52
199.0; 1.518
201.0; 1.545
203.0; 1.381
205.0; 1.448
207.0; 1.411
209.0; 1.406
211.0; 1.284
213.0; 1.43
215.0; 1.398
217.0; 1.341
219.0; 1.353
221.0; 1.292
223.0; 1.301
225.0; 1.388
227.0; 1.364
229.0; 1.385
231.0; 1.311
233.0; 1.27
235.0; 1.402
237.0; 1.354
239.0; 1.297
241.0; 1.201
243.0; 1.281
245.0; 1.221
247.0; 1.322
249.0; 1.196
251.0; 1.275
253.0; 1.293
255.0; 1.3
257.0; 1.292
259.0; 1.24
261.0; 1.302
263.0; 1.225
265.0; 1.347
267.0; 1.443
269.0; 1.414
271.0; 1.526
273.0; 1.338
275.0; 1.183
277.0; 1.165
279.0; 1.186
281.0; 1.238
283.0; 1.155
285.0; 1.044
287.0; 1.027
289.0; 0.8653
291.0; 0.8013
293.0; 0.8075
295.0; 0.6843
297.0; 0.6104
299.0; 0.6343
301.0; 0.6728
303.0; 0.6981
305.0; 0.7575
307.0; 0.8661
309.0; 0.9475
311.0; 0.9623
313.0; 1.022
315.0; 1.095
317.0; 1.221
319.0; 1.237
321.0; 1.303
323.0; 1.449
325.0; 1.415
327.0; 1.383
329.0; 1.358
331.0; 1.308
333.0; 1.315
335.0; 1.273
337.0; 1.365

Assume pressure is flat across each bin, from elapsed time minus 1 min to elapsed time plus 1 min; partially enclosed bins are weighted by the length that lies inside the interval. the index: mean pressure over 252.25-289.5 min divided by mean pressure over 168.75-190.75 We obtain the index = 0.82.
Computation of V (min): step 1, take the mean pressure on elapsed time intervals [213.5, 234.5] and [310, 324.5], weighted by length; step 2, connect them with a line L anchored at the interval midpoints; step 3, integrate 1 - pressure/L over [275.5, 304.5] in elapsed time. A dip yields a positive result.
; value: 7.9 min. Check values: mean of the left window 1.34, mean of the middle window 0.902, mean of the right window 1.19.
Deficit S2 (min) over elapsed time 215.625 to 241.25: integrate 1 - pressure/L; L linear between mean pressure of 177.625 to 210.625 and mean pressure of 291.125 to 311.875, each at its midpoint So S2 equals -1.8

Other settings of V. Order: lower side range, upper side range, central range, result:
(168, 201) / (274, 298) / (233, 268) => -3.9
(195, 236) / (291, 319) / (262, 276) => -3.7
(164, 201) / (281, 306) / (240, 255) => -2.0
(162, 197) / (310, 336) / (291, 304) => 6.1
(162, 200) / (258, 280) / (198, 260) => 2.8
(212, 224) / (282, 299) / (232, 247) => -1.1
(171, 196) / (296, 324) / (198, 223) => 0.0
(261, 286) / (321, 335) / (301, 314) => 4.6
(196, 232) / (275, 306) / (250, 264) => -2.0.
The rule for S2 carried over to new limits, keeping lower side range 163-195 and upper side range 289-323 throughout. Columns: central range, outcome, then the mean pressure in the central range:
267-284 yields -3.7 min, 1.29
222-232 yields -0.5 min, 1.35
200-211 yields -0.3 min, 1.42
